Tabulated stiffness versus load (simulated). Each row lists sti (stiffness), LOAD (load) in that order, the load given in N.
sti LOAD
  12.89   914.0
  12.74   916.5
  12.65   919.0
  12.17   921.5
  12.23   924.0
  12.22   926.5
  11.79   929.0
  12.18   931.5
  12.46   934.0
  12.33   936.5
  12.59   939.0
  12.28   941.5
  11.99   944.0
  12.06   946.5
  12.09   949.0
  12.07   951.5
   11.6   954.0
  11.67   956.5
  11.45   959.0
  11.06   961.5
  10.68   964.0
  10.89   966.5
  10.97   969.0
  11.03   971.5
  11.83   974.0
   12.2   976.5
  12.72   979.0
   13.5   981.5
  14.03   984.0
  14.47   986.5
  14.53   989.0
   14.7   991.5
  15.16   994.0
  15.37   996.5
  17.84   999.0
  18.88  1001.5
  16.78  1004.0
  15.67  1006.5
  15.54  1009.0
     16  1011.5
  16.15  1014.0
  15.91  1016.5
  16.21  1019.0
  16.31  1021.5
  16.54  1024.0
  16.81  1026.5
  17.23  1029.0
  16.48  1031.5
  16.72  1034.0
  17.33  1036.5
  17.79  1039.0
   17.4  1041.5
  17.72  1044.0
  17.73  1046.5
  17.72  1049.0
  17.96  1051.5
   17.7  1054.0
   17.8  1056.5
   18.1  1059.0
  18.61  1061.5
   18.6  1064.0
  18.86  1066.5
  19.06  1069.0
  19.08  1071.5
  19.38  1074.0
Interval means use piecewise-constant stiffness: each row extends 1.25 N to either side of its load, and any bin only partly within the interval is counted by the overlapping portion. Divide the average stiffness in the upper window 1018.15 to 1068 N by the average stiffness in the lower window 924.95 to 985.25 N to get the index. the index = 1.5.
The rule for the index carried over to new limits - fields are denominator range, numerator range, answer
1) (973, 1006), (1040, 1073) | 1.23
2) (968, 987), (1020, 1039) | 1.34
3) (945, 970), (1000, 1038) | 1.45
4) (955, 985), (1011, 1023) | 1.37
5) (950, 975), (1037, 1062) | 1.57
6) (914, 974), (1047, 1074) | 1.54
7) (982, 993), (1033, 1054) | 1.22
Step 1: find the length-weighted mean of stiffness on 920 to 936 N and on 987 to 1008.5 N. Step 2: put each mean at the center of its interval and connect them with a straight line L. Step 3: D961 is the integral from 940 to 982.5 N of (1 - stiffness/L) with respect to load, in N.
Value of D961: 6.8 N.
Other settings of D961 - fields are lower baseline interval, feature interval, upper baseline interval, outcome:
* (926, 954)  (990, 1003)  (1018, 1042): -1.1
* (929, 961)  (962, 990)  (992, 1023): 3.5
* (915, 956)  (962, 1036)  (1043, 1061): 2.4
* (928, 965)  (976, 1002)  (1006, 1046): -0.6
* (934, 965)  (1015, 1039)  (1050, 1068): -0.4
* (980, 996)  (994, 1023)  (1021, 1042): -1.4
